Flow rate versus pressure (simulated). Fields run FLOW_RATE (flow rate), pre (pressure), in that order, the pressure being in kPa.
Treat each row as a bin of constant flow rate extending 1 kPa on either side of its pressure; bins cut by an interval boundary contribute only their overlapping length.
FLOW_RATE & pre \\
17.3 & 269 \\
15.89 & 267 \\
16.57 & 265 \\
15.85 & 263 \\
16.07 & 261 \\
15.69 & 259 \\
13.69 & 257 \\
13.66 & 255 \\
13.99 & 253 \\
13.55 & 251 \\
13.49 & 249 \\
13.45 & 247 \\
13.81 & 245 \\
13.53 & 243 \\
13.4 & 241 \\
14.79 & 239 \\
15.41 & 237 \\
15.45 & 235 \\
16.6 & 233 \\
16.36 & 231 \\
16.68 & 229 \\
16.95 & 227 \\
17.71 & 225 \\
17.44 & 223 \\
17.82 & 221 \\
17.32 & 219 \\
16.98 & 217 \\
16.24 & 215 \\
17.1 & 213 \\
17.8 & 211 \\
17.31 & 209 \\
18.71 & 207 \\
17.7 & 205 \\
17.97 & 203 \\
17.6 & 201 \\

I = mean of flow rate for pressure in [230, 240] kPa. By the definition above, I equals 15.7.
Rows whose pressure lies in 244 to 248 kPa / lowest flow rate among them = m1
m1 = 13.45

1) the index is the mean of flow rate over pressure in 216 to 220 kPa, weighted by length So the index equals 17.1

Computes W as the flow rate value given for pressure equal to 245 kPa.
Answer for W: 13.81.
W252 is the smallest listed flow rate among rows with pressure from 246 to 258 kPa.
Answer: 13.45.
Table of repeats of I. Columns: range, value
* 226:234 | 16.6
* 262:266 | 16.2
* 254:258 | 13.7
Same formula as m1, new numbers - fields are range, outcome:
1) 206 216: 16.24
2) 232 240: 14.79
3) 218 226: 17.32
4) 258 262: 15.69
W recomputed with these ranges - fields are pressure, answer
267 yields 15.89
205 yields 17.7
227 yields 16.95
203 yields 17.97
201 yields 17.6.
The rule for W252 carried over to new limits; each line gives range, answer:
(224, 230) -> 16.68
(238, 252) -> 13.4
